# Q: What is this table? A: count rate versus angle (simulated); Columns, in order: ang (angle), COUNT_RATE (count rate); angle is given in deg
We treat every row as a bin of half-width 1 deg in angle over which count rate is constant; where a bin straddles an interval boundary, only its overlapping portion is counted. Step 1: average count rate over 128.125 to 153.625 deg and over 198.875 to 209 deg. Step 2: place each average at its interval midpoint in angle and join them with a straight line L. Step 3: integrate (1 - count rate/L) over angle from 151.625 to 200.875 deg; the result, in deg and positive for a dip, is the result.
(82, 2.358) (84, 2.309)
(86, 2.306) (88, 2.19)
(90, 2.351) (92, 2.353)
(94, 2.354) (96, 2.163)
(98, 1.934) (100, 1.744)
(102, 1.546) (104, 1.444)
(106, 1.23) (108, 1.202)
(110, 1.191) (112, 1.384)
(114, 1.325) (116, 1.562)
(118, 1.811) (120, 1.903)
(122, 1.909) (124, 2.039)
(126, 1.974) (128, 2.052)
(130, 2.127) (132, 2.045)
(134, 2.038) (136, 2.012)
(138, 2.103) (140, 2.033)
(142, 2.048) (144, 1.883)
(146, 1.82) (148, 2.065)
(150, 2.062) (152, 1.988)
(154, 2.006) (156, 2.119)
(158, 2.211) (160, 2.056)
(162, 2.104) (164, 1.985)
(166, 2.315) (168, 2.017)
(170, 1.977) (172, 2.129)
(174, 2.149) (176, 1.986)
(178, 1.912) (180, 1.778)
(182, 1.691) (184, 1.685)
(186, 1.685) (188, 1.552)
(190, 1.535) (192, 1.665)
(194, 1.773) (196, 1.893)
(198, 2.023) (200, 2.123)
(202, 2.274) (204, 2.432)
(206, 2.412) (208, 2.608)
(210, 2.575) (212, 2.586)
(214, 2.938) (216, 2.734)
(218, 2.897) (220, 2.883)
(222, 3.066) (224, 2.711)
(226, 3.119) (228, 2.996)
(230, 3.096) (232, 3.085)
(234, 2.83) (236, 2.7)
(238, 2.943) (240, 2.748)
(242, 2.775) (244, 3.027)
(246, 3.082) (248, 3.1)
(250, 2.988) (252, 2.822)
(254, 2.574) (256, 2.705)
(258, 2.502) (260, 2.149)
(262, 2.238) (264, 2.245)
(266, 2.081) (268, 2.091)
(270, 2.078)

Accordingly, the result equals 6.1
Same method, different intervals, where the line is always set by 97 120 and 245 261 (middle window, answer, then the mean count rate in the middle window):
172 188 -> 2.1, 1.84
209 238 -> -4.5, 2.88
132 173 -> -3.7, 2.05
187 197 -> 2.4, 1.68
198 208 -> 0.0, 2.31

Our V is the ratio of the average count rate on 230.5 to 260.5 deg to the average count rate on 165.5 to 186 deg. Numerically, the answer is 1.45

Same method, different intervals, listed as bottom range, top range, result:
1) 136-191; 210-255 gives 1.47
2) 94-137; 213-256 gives 1.65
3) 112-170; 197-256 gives 1.40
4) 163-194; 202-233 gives 1.49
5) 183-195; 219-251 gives 1.79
